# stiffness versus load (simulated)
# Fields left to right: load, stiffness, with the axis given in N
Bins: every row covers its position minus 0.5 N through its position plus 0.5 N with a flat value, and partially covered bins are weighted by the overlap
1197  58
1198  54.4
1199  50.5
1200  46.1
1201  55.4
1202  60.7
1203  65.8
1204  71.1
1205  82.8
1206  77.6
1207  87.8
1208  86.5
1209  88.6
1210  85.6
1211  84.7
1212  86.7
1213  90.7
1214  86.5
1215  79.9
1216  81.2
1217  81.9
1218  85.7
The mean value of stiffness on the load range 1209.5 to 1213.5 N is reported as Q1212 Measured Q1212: 86.9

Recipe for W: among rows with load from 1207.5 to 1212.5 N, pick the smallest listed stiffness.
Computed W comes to 84.7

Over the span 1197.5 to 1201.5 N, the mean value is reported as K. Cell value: 51.6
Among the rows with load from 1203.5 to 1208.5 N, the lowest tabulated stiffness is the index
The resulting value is 71.1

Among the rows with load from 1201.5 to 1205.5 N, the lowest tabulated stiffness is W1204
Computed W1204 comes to 60.7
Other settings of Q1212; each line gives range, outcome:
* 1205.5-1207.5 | 82.7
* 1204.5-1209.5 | 84.7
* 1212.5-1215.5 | 85.7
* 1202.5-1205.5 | 73.2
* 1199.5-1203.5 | 57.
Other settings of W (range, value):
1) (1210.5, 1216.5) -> 79.9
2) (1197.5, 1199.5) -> 50.5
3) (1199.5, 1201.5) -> 46.1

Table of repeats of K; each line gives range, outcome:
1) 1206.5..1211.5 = 86.6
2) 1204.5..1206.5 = 80.2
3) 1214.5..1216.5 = 80.6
